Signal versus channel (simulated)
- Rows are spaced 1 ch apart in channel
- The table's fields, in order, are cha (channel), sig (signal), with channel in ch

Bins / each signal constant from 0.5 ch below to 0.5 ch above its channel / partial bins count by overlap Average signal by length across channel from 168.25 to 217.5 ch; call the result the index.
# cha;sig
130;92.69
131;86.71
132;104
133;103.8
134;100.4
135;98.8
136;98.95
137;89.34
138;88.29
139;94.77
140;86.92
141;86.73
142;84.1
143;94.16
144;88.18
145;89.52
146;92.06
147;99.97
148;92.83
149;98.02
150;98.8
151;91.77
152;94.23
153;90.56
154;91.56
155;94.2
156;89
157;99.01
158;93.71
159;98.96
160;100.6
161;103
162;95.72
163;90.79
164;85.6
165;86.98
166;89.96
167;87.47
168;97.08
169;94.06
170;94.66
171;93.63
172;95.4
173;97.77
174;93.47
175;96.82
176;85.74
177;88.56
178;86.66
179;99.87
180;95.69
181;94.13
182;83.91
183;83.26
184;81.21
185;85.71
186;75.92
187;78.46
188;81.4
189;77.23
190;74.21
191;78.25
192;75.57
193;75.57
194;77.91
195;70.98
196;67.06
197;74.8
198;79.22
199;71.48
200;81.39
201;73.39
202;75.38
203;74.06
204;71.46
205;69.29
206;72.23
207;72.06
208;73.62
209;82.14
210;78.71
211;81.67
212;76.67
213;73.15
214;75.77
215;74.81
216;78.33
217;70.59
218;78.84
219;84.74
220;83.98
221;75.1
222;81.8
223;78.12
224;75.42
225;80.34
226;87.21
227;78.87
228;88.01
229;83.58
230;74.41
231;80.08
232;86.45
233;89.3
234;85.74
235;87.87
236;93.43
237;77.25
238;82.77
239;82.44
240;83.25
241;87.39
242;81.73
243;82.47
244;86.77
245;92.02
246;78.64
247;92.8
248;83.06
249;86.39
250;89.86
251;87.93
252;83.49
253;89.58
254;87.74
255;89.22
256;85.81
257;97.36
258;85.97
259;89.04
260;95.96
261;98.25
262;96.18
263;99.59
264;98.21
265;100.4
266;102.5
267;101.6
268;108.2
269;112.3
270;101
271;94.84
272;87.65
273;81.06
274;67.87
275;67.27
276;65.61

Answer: 81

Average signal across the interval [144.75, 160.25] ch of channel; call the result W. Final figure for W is 94.7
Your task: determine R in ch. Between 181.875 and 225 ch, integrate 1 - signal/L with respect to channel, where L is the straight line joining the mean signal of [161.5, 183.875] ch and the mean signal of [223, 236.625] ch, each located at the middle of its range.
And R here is 5.1 ch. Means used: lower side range 91.5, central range 76.8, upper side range 83.6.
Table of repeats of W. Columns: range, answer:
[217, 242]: 82.5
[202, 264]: 83.2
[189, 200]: 74.9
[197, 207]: 74.1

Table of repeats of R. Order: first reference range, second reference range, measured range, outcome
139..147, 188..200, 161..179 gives -2.2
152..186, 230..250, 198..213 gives 2.2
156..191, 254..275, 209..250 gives 4.6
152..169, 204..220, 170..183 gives -0.6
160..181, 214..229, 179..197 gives 1.7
